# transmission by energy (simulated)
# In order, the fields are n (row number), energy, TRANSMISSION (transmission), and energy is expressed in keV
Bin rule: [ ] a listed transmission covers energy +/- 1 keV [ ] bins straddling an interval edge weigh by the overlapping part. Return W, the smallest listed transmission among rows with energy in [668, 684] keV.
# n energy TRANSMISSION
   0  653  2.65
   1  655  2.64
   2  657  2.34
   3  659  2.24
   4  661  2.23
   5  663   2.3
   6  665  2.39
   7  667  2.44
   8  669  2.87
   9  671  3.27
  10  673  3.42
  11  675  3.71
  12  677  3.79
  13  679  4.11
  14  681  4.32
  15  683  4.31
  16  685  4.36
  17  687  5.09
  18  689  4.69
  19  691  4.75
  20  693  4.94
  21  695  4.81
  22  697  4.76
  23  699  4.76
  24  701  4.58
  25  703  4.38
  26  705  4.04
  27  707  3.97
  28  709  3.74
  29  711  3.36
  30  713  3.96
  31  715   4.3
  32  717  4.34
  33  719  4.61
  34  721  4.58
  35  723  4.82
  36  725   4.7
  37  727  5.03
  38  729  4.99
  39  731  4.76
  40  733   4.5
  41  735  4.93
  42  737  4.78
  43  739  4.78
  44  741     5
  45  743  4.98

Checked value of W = 2.87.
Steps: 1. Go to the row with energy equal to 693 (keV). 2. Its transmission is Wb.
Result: 4.94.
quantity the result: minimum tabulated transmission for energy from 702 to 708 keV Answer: 3.97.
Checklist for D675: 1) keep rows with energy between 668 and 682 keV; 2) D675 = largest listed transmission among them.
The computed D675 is 4.32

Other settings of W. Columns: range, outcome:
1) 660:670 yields 2.23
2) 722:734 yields 4.5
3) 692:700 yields 4.76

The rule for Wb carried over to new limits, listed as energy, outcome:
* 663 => 2.3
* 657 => 2.34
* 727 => 5.03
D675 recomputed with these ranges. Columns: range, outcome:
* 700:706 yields 4.58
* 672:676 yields 3.71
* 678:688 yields 5.09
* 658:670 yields 2.87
